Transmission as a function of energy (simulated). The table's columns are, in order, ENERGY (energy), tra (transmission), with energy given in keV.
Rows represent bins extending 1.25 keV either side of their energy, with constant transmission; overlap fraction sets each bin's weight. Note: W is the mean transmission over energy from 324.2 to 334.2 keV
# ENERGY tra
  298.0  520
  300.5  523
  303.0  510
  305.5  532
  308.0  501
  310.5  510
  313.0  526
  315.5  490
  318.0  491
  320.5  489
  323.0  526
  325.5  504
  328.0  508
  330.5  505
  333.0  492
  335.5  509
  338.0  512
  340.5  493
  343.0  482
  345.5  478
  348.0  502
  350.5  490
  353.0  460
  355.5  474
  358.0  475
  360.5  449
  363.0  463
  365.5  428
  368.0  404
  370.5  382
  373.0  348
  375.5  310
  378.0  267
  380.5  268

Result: 502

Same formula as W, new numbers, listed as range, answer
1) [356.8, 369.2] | 444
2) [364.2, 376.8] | 374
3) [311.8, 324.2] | 504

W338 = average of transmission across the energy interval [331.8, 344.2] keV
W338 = 498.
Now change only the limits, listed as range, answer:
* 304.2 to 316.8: 512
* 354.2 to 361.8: 466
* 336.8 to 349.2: 493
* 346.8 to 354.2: 484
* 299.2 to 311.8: 515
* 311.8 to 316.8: 508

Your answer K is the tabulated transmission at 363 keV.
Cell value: 463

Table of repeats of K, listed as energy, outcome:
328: 508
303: 510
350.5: 490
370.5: 382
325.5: 504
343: 482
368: 404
